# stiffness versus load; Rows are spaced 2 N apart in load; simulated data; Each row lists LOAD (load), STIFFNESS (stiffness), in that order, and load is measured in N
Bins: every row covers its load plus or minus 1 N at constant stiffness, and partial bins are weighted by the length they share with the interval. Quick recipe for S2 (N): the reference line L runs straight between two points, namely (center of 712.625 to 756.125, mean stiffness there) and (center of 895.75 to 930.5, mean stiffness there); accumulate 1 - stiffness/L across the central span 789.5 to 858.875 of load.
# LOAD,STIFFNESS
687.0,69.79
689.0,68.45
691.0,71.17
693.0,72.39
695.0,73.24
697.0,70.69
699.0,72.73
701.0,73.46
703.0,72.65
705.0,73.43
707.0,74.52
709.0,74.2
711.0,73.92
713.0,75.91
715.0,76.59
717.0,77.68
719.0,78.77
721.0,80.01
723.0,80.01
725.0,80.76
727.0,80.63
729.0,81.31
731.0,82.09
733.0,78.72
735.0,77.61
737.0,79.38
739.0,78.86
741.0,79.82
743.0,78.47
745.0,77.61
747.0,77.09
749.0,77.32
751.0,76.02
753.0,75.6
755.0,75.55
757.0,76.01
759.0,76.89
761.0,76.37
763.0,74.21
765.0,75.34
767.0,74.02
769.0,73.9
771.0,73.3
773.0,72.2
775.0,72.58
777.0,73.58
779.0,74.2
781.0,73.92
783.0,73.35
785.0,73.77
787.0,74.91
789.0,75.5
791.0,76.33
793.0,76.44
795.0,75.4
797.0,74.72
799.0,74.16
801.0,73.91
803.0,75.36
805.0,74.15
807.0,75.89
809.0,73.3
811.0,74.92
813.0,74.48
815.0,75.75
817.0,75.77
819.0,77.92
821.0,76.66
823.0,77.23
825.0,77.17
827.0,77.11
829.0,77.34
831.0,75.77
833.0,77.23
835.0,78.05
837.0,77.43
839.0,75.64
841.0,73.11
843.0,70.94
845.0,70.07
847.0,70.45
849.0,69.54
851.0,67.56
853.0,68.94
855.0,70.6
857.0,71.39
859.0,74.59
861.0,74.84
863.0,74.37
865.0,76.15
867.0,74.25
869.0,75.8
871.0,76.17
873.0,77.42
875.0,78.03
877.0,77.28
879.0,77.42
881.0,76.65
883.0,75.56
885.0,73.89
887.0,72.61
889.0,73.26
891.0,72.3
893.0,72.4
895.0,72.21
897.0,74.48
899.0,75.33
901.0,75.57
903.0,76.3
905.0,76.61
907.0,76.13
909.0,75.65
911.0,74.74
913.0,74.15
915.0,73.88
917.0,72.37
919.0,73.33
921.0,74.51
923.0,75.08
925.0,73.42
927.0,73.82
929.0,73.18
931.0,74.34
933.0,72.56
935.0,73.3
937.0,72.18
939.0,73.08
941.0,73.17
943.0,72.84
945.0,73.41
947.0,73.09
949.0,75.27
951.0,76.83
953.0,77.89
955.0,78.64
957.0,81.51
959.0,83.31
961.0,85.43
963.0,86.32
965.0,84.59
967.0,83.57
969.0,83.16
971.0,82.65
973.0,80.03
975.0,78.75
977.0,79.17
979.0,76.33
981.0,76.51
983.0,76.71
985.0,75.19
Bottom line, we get 1.9 N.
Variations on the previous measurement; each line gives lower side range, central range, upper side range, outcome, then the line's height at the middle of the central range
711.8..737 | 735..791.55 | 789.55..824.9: 1.3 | 77.4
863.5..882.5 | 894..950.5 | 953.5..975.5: 4.0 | 79.7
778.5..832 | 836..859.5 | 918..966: 1.3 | 75.7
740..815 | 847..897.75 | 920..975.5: 1.7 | 76.4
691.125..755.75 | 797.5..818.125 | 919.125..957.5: 0.3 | 75.9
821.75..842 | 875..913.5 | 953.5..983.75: 1.8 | 78.7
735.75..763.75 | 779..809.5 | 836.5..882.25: 0.4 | 75.8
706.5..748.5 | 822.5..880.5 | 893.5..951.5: 0.9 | 75.7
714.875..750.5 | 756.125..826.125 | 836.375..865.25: 0.6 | 75.7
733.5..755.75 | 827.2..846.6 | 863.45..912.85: 0.3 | 76.1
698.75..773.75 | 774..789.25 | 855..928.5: 0.4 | 76.1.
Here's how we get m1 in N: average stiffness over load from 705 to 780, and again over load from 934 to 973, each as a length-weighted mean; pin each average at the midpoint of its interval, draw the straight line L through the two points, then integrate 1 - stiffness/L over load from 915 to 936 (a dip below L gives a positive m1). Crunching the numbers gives 1.2 N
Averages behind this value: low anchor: 76.7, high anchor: 78.5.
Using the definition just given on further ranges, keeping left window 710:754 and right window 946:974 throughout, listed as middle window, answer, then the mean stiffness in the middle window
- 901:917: 1.0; 75.2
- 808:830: 0.9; 76.1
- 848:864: 1.7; 71.5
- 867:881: 0.5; 76.8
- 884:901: 1.4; 73.4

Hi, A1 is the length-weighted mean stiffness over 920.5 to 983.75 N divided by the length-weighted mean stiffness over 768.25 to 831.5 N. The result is 1.03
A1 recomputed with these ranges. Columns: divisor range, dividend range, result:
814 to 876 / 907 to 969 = 1.02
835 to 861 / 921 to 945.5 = 1.02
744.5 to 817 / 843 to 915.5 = 0.99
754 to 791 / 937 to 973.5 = 1.06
